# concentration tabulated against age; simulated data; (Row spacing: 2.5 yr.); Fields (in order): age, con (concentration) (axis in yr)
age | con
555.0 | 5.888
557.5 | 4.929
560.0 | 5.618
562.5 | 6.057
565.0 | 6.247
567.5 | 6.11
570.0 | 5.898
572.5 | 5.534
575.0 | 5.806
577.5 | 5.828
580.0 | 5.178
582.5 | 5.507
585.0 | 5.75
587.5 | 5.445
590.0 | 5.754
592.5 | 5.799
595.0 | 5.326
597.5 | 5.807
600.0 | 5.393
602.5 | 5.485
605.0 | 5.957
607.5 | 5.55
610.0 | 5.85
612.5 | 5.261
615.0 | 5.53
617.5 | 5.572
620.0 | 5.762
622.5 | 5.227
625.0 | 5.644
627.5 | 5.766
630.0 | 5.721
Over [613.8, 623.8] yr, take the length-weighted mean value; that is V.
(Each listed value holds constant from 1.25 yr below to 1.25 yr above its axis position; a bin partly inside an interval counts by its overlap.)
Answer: 5.52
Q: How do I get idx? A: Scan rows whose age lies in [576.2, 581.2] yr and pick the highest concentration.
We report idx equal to 5.828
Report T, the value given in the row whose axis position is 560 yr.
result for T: 5.618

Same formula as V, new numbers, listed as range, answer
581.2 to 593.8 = 5.65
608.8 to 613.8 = 5.55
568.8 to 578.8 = 5.76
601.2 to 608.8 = 5.66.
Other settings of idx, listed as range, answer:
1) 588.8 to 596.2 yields 5.799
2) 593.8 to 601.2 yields 5.807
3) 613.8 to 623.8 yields 5.762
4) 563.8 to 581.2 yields 6.247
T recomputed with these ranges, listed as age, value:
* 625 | 5.644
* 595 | 5.326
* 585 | 5.75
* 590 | 5.754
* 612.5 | 5.261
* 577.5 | 5.828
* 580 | 5.178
